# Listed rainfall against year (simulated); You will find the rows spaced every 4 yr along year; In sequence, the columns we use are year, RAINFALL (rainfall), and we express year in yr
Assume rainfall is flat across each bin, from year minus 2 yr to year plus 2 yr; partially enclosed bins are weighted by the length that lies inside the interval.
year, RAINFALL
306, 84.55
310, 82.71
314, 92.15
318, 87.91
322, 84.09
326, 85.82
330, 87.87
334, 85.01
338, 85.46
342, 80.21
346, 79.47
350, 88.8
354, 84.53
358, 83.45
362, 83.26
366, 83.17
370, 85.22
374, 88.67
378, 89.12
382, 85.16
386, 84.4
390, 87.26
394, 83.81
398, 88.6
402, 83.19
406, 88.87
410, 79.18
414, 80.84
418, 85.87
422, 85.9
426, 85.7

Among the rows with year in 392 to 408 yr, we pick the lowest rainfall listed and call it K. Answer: 83.19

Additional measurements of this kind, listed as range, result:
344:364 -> 79.47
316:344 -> 80.21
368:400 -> 83.81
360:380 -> 83.17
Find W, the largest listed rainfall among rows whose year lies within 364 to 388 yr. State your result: 89.12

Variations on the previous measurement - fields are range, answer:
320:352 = 88.8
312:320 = 92.15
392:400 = 88.6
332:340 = 85.46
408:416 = 80.84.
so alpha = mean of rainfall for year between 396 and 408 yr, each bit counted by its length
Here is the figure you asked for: 86.9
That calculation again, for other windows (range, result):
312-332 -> 87.6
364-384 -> 86.3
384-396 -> 85.2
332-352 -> 83.8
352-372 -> 83.9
